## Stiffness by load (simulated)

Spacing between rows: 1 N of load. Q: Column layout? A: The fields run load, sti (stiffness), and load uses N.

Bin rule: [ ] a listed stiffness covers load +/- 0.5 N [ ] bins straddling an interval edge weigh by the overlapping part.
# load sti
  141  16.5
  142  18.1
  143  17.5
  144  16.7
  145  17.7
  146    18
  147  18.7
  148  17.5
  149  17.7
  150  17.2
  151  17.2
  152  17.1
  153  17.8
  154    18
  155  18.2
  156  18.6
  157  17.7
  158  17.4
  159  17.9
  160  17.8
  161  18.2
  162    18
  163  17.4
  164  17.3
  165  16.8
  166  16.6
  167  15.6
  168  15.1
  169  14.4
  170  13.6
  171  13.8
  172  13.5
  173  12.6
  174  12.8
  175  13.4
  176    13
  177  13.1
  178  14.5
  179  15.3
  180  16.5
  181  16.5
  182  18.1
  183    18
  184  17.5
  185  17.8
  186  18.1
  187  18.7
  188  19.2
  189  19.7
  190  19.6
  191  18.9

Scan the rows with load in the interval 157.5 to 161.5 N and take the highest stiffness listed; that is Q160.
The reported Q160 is 18.2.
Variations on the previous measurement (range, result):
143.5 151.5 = 18.7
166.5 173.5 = 15.6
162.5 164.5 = 17.4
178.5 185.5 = 18.1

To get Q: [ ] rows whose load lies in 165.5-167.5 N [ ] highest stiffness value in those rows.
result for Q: 16.6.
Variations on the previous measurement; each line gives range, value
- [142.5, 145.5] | 17.7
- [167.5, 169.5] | 15.1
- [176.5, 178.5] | 14.5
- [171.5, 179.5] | 15.3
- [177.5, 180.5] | 16.5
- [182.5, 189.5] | 19.7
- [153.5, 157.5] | 18.6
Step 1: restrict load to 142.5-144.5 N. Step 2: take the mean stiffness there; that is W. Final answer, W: 17.1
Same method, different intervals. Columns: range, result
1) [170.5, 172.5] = 13.7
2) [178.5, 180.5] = 15.9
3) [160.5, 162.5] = 18.1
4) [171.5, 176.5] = 13.1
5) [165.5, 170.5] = 15.1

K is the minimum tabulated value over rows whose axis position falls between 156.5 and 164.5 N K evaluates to 17.3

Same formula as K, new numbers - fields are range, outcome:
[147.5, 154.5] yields 17.1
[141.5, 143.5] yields 17.5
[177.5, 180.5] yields 14.5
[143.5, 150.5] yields 16.7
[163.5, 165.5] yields 16.8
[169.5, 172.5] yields 13.5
